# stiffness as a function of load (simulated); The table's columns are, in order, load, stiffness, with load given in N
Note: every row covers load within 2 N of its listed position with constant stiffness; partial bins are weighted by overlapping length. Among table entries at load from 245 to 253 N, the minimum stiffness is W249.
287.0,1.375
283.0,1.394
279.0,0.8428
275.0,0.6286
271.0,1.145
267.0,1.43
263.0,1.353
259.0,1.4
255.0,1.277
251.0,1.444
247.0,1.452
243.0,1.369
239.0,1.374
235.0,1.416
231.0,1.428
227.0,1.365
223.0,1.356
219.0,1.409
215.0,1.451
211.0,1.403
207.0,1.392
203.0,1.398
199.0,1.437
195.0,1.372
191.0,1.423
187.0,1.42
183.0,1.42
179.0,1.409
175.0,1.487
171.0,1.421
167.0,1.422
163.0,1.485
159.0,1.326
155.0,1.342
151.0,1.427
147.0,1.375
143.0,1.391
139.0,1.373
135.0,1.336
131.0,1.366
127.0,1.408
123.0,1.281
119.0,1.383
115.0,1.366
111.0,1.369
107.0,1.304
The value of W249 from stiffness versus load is 1.444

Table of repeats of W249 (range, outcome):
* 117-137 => 1.281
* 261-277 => 0.6286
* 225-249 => 1.365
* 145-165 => 1.326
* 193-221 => 1.372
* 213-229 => 1.356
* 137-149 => 1.373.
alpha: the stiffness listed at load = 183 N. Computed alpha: 1.42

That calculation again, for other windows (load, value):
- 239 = 1.374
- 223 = 1.356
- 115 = 1.366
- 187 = 1.42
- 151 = 1.427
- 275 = 0.6286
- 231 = 1.428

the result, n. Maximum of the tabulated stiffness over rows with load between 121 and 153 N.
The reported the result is 1.427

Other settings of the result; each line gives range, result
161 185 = 1.487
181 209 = 1.437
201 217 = 1.451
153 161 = 1.342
